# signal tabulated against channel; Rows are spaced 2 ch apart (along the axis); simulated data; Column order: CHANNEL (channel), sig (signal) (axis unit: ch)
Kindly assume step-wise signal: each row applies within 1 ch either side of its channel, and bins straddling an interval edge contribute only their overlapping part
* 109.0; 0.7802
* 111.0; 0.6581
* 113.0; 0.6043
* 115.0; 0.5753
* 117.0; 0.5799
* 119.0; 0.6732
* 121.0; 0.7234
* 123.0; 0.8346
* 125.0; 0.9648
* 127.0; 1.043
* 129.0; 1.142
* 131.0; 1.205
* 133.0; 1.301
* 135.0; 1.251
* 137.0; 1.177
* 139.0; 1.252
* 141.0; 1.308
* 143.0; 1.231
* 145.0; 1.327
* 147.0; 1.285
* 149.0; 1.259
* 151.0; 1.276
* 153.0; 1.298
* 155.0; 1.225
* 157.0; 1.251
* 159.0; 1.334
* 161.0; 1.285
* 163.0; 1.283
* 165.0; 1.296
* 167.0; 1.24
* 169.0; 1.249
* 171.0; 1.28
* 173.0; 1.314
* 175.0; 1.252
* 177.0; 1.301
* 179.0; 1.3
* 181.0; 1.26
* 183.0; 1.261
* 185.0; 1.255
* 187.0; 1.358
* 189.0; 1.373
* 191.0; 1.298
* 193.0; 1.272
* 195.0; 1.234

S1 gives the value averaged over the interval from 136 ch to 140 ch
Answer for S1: 1.21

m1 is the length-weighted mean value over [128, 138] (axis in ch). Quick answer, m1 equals 1.22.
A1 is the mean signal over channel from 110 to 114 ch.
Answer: 0.631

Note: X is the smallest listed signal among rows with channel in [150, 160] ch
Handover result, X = 1.225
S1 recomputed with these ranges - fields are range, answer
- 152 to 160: 1.28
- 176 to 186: 1.28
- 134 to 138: 1.21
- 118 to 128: 0.848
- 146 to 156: 1.27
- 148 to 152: 1.27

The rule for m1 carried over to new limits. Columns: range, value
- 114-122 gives 0.638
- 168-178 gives 1.28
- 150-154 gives 1.29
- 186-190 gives 1.37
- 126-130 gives 1.09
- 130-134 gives 1.25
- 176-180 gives 1.3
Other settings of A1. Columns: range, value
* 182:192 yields 1.31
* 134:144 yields 1.24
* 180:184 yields 1.26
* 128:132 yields 1.17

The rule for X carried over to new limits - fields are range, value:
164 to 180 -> 1.24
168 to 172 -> 1.249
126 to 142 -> 1.043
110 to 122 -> 0.5753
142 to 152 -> 1.231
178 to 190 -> 1.255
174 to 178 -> 1.252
